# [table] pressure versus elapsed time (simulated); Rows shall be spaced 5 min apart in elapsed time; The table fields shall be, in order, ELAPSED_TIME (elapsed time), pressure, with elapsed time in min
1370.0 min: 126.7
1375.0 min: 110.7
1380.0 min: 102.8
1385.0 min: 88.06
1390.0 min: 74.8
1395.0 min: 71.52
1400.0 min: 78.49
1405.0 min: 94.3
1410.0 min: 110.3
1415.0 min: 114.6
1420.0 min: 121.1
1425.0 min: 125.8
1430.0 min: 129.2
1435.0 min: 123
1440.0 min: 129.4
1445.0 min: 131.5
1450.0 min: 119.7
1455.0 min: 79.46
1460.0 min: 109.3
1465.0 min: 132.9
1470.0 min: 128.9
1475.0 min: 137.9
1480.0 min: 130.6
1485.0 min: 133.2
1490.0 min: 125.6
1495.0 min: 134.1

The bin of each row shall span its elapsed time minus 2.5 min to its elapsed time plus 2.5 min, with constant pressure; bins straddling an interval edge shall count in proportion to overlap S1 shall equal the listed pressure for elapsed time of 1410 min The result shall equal 110.3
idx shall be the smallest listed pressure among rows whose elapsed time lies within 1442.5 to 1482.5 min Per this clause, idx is 79.46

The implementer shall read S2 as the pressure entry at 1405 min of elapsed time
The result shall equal 94.3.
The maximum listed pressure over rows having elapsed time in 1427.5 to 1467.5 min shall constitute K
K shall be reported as 132.9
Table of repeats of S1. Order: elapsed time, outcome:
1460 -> 109.3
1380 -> 102.8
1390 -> 74.8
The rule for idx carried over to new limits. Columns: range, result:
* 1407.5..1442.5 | 110.3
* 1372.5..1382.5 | 102.8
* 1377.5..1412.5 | 71.52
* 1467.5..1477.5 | 128.9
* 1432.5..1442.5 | 123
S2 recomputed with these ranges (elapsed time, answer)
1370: 126.7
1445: 131.5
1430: 129.2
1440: 129.4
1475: 137.9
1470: 128.9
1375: 110.7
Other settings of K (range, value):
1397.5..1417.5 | 114.6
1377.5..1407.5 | 102.8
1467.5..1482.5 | 137.9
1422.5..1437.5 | 129.2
